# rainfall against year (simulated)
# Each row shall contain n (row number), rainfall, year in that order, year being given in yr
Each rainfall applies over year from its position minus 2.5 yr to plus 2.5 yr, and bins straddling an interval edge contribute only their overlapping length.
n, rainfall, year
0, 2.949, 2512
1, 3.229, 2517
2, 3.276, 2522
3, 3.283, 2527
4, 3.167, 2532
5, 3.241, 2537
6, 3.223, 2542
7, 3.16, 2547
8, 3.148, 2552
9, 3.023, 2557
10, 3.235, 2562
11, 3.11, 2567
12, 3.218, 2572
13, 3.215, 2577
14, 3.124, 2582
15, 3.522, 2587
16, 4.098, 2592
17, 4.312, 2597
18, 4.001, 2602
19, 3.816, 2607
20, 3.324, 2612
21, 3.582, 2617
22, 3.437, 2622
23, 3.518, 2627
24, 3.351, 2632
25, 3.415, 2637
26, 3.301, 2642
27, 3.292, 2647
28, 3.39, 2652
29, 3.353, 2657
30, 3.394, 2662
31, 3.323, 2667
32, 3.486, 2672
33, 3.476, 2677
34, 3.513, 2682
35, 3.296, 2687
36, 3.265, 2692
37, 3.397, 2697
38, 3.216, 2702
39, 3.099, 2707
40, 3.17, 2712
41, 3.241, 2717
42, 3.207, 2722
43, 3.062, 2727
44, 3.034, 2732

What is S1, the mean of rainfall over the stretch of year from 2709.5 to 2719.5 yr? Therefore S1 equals 3.21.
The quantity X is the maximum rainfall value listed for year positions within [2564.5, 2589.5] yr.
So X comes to 3.522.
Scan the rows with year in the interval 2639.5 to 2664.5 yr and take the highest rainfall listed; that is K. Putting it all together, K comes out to 3.394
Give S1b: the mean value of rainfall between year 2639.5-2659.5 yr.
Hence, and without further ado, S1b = 3.33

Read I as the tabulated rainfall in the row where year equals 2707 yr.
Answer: 3.099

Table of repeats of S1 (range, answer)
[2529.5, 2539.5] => 3.2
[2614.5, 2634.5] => 3.47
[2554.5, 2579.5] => 3.16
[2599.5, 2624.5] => 3.63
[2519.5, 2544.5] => 3.24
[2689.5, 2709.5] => 3.24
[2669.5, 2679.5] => 3.48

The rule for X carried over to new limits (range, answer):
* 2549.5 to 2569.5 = 3.235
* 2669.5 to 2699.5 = 3.513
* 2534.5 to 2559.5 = 3.241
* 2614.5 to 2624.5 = 3.582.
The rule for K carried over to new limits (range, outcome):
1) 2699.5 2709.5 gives 3.216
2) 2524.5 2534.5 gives 3.283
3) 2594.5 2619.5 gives 4.312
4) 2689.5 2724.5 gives 3.397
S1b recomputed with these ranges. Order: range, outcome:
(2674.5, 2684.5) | 3.49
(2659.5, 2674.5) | 3.4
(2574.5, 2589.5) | 3.29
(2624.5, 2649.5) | 3.38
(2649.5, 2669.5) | 3.36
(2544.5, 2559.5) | 3.11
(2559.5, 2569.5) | 3.17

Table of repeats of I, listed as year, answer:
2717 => 3.241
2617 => 3.582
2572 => 3.218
